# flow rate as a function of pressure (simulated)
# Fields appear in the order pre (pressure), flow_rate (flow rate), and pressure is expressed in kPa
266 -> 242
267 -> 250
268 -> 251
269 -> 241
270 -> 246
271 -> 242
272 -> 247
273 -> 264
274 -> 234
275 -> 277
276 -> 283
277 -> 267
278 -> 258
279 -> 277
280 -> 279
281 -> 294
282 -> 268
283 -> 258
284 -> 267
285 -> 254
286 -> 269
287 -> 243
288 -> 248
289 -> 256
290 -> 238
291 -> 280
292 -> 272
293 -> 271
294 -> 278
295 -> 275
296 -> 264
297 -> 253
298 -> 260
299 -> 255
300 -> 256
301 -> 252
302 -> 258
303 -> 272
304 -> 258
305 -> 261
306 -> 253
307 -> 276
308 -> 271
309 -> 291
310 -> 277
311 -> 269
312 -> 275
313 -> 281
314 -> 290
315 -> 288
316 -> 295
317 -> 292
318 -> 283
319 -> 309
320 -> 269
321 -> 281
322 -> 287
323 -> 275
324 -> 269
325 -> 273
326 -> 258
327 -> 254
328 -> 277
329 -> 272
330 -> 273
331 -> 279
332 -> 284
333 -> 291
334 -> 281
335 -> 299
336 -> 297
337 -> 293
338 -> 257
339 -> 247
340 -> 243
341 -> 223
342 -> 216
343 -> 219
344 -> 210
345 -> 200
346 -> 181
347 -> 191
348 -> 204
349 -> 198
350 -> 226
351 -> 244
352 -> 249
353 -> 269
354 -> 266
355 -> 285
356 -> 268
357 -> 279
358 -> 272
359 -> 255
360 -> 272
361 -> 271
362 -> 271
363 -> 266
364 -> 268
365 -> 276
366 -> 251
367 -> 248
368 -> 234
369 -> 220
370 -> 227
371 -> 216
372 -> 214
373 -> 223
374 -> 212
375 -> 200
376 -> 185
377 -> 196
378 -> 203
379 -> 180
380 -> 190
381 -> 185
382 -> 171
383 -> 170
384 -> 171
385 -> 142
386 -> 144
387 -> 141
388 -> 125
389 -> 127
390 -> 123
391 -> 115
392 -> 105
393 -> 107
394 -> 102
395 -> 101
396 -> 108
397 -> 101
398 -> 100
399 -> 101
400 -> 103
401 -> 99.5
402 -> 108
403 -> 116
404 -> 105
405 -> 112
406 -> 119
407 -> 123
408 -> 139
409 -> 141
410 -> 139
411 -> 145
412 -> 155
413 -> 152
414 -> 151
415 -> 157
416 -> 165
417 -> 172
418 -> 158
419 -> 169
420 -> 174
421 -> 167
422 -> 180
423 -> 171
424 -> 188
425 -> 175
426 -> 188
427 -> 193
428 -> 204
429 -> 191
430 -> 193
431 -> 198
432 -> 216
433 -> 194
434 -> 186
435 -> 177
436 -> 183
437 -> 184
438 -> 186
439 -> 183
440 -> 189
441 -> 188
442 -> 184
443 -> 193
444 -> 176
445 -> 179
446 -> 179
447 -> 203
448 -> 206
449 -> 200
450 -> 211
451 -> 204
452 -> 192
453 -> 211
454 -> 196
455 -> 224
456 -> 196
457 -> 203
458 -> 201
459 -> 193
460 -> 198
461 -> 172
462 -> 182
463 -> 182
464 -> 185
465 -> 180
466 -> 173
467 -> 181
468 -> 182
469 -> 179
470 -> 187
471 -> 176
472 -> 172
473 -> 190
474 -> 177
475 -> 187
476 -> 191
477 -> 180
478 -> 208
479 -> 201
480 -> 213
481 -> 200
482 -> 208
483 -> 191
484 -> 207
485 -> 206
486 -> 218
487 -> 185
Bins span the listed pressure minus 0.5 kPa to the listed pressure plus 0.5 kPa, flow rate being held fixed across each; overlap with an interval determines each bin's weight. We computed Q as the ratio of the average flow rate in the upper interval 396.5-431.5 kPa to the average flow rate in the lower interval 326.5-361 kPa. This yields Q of 0.59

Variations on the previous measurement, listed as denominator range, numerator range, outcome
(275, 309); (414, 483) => 0.71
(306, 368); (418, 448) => 0.71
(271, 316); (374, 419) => 0.53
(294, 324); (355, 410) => 0.65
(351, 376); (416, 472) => 0.75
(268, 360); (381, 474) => 0.63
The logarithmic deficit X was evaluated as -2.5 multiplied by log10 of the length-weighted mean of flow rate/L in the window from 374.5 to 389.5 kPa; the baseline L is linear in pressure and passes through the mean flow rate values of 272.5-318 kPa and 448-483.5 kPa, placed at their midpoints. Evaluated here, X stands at 0.336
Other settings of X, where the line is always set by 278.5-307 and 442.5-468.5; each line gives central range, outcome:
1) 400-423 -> 0.42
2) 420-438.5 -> 0.09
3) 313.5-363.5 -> -0.08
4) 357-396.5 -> 0.18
